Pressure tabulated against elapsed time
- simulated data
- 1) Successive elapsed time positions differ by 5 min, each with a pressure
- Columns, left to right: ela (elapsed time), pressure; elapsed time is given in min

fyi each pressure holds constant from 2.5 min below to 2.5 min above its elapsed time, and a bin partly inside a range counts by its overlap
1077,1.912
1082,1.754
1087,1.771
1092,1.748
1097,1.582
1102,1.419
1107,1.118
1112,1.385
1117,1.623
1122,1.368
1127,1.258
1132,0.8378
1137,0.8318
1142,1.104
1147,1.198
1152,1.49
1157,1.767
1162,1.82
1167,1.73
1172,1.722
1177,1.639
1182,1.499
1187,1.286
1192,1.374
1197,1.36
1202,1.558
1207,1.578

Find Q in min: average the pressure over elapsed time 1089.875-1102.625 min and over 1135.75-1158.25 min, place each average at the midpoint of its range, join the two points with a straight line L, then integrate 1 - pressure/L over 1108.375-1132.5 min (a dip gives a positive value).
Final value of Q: 2.1 min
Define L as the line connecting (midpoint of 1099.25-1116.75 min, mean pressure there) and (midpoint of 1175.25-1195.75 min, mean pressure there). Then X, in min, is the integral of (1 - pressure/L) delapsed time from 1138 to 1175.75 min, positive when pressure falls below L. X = -3.1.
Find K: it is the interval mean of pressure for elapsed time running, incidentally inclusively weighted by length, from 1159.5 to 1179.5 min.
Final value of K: 1.73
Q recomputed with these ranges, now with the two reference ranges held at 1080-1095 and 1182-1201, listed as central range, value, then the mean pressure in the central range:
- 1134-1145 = 4.2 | 0.972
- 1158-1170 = -2.4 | 1.77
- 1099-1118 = 3.4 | 1.37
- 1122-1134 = 3.6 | 1.12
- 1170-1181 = -1.7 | 1.65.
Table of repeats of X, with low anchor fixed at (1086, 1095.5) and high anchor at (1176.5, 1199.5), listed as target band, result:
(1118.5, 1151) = 9.4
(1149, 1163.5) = -1.4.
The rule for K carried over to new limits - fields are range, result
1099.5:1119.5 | 1.39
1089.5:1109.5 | 1.47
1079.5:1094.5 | 1.76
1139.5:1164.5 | 1.48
